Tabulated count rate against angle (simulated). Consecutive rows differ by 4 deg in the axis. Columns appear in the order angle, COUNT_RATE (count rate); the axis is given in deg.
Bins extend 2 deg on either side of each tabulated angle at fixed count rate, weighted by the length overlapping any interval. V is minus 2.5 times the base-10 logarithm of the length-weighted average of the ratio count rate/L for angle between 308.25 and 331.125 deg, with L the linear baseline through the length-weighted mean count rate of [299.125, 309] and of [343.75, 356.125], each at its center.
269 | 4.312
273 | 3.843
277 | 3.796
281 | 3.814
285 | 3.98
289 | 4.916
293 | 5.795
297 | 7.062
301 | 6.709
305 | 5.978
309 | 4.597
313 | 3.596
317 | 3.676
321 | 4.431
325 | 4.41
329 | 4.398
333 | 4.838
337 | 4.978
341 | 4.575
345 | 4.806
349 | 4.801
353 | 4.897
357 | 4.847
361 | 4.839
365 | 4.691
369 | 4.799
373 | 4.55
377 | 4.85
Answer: 0.32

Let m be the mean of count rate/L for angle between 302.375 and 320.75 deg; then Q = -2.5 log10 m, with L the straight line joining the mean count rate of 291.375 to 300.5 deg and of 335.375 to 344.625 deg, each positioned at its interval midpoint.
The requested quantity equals 0.288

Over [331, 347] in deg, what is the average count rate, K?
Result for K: 4.8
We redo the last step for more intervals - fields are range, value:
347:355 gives 4.85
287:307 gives 6.09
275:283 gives 3.8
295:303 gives 6.89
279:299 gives 5.11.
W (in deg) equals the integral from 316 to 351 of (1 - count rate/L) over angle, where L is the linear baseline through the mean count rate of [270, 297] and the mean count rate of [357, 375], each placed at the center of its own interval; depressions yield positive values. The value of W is 0.7 deg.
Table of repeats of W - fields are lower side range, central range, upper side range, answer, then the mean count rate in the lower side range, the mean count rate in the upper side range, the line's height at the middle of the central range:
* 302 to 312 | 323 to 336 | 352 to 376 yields 1.2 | 5.26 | 4.77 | 5.07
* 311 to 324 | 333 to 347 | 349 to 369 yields -1.2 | 3.94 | 4.81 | 4.41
